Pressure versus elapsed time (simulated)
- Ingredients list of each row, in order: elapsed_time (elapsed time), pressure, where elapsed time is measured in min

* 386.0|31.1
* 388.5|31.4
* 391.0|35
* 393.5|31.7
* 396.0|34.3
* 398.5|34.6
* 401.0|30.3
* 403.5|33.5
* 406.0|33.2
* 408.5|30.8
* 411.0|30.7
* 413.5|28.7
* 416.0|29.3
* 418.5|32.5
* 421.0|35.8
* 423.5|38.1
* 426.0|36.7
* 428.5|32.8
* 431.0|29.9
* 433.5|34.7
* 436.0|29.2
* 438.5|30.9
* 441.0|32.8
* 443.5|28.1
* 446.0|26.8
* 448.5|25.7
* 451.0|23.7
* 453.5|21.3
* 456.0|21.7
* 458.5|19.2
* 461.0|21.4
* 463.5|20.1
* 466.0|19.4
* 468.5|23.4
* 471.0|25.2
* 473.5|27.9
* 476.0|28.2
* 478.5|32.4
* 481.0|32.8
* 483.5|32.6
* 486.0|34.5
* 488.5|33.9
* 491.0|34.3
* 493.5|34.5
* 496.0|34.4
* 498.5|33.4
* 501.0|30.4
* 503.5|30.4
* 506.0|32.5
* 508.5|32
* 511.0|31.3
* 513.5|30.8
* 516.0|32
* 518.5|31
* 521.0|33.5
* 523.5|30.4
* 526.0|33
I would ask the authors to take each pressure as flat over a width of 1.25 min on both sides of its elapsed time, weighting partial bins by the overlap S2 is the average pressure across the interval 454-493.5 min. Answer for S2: 27.3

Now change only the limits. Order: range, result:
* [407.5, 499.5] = 29.4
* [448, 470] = 21.7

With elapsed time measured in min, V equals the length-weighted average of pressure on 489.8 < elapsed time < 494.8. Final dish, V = 34.4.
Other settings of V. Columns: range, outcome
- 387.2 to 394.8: 32.7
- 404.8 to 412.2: 31.6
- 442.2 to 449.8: 26.9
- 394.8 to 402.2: 33.1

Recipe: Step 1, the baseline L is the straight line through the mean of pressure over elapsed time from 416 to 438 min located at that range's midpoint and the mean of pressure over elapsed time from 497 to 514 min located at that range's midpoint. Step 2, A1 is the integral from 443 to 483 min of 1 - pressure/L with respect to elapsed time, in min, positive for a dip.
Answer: 9.4 min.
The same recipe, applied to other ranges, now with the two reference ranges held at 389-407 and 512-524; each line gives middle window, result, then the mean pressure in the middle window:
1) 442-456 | 3.25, 25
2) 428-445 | 0.83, 31.1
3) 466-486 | 2.15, 28.7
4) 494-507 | -0.21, 32.3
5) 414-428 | -0.52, 34.1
